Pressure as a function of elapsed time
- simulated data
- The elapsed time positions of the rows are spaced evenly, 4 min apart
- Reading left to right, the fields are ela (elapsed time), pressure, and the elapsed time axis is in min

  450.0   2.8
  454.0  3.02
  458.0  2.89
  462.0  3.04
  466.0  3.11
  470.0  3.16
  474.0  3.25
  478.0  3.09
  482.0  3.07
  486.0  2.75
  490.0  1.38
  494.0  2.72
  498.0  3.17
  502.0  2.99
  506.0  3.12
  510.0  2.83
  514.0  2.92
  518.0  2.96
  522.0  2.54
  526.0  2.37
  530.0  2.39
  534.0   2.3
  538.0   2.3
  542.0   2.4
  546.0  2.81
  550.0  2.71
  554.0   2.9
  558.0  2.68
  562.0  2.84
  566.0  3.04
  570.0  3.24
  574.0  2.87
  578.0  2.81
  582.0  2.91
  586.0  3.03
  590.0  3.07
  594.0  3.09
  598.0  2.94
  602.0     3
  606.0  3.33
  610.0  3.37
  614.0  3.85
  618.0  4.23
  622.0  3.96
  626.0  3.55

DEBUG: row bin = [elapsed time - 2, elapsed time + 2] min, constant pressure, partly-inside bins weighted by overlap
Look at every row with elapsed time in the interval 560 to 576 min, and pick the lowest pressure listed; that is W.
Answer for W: 2.84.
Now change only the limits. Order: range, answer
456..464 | 2.89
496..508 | 2.99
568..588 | 2.81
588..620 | 2.94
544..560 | 2.68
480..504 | 1.38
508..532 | 2.37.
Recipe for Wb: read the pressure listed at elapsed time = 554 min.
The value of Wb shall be 2.9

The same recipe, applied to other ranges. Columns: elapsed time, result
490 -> 1.38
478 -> 3.09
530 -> 2.39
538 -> 2.3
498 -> 3.17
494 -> 2.72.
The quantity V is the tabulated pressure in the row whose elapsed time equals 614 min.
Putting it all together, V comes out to 3.85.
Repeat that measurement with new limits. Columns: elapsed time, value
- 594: 3.09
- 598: 2.94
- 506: 3.12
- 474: 3.25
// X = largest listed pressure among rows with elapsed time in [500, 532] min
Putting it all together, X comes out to 3.12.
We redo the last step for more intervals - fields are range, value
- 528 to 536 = 2.39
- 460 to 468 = 3.11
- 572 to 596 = 3.09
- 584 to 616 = 3.85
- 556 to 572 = 3.24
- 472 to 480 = 3.25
